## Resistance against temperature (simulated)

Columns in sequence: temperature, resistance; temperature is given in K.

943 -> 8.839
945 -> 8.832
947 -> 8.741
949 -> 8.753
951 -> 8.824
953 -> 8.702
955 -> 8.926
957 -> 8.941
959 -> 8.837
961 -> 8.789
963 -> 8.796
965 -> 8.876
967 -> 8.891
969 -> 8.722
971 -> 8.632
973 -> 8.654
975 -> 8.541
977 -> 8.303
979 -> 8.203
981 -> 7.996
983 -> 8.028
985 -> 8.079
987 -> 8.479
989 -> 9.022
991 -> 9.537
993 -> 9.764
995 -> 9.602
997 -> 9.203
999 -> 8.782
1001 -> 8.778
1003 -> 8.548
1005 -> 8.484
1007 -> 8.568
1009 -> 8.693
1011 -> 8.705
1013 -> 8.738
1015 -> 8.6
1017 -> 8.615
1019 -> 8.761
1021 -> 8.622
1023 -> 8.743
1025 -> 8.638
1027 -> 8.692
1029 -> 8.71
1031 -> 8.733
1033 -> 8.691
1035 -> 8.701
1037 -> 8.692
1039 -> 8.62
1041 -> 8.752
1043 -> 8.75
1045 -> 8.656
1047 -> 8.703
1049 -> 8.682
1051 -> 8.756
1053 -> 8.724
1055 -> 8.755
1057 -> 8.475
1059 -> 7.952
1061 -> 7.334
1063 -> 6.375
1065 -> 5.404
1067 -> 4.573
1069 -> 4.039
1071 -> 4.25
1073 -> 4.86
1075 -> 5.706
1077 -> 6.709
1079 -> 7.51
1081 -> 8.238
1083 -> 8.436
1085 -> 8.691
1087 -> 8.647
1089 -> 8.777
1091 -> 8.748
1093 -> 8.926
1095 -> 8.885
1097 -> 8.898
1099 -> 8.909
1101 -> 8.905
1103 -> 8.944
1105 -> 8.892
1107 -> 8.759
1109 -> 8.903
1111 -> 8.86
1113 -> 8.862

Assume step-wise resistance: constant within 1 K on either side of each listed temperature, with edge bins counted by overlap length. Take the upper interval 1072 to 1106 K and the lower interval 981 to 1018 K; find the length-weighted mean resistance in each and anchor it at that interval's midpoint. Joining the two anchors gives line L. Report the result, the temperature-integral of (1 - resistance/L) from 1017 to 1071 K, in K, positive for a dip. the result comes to 3.0 K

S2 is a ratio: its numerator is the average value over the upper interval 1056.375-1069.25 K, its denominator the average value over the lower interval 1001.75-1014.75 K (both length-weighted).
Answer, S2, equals 0.7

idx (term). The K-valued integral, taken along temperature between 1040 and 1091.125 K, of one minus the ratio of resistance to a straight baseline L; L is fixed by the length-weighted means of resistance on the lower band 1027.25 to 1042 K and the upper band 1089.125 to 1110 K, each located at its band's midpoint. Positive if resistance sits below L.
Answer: 7.7 K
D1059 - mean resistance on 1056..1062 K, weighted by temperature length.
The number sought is 7.92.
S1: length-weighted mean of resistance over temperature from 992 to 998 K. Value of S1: 9.52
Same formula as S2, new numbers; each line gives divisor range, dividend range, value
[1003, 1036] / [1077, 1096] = 0.97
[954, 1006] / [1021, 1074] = 0.89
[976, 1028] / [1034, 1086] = 0.86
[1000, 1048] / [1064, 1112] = 0.88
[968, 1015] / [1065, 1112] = 0.88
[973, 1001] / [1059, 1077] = 0.63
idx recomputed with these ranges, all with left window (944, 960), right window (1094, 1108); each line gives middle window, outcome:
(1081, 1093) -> 0.31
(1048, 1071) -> 4.68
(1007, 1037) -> 0.56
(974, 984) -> 0.70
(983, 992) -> 0.14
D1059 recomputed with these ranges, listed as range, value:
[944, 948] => 8.79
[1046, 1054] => 8.72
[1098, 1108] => 8.88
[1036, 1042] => 8.69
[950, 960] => 8.85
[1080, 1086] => 8.46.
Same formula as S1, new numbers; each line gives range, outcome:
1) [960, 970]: 8.81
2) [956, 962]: 8.86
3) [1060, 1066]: 6.37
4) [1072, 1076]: 5.28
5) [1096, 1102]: 8.9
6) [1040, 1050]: 8.71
